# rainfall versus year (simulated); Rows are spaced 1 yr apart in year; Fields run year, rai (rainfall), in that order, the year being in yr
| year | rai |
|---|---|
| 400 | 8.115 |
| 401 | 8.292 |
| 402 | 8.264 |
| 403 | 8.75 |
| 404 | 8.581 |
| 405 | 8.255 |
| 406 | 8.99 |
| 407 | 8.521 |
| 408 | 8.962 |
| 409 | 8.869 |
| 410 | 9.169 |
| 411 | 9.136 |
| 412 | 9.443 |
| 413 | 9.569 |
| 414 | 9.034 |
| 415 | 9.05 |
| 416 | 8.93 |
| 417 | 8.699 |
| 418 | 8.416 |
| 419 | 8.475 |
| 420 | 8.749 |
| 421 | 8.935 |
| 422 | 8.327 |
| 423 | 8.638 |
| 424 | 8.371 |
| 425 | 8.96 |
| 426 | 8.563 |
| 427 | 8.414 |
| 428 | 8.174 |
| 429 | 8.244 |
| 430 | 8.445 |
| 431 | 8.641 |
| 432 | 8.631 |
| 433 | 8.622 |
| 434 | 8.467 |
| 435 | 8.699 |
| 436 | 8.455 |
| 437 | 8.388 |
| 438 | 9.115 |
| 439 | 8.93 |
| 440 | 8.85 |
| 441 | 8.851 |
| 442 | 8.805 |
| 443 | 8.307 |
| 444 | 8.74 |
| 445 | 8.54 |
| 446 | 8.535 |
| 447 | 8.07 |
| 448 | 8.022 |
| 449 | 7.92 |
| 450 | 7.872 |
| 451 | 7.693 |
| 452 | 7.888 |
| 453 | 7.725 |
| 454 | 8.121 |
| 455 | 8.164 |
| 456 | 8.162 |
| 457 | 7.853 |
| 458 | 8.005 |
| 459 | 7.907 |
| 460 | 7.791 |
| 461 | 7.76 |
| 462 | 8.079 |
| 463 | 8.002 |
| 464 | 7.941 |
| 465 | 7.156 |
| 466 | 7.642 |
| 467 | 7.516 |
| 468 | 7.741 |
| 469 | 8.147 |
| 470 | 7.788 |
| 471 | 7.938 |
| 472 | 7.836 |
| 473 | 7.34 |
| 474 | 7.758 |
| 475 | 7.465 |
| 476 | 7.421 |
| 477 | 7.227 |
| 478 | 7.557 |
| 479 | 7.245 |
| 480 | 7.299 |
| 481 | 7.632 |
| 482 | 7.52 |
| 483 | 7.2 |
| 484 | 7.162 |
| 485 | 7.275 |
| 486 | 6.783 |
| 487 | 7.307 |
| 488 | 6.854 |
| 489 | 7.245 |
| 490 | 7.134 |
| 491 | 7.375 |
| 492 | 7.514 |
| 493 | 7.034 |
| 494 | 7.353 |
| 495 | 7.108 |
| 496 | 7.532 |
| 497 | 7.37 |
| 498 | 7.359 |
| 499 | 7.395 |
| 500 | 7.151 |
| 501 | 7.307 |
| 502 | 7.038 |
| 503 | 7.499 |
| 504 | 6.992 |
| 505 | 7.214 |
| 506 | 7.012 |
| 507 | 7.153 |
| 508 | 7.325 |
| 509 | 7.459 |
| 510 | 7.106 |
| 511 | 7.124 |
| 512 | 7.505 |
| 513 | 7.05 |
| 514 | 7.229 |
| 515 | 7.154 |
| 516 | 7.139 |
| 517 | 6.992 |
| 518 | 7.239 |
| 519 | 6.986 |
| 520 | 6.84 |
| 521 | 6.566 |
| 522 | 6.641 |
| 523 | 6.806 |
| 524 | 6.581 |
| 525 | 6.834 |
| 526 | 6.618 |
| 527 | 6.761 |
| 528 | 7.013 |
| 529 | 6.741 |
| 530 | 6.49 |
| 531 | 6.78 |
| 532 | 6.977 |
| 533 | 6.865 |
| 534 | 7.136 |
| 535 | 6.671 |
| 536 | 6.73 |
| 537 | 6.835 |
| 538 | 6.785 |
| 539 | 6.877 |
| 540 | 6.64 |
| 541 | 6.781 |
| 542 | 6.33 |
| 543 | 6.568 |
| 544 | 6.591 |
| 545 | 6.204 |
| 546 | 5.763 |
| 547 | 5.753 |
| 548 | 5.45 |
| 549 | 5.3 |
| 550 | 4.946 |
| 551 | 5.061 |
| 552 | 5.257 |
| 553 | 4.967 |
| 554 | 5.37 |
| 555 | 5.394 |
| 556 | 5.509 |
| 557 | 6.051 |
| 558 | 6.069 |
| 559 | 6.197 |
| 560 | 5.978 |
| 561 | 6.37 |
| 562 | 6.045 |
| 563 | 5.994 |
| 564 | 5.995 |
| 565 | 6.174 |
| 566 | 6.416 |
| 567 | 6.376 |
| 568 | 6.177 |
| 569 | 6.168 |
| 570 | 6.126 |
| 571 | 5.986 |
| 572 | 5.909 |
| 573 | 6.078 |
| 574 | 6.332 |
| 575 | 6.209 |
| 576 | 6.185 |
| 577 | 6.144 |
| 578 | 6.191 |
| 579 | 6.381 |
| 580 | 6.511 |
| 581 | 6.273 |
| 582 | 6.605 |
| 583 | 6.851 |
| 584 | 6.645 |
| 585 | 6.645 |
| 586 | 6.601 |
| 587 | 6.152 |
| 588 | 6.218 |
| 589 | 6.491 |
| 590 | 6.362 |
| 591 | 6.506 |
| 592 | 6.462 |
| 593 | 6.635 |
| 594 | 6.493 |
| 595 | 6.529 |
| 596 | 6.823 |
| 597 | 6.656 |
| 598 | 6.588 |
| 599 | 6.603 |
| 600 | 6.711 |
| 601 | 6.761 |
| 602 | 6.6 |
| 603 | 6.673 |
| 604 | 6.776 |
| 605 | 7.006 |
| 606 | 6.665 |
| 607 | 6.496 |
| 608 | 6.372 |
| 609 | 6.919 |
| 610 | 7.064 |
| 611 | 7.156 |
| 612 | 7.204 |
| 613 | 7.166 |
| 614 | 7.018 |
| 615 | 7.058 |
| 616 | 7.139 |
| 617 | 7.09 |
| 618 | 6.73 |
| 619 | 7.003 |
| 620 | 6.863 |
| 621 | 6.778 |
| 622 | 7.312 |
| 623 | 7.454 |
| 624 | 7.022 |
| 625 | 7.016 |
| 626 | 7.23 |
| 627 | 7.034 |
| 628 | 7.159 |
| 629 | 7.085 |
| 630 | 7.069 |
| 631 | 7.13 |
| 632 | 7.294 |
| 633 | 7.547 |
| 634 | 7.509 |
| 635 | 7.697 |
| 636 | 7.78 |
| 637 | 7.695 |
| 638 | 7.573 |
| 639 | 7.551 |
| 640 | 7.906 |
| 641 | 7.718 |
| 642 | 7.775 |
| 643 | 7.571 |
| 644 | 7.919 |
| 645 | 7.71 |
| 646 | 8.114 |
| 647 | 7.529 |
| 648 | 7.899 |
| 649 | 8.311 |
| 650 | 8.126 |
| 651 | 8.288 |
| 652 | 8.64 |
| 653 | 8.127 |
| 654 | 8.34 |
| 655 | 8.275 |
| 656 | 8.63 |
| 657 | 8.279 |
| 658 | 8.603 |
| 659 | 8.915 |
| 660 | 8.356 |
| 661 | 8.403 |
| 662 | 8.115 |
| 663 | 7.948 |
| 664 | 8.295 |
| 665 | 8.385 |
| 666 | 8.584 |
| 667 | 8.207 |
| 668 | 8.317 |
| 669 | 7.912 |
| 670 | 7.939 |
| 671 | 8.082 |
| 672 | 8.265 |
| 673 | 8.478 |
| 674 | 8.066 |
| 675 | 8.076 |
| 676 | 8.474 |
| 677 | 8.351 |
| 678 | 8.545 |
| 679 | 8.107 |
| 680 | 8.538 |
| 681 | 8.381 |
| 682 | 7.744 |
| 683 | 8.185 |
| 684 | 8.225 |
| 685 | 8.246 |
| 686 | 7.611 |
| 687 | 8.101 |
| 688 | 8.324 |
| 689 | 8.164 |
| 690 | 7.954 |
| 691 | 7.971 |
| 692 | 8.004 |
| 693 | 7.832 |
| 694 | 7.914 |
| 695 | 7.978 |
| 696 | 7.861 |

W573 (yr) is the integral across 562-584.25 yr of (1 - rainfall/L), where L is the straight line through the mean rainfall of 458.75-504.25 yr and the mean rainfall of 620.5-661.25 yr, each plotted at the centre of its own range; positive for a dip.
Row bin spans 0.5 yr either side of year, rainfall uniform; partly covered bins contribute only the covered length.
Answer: 4.0 yr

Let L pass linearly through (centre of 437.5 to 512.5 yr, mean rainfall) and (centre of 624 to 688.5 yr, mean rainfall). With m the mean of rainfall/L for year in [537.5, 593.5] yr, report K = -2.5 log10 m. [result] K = 0.26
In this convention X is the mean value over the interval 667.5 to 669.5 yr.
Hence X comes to 8.11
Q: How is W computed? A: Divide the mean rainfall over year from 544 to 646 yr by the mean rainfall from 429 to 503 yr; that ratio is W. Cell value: 0.8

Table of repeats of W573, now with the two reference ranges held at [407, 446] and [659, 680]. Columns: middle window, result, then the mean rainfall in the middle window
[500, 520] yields 3.2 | 7.18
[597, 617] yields 3.7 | 6.84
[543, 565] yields 7.1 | 5.76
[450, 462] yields 1.0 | 7.92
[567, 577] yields 2.7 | 6.14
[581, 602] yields 4.6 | 6.56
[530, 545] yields 3.1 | 6.73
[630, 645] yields 1.3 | 7.6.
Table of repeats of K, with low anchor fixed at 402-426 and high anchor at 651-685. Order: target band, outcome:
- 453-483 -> 0.13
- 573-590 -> 0.31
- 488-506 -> 0.19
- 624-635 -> 0.16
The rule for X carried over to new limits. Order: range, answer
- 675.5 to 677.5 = 8.41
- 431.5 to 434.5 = 8.57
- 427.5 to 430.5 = 8.29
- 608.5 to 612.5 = 7.09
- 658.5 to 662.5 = 8.45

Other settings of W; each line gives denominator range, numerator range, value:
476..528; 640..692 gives 1.14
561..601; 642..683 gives 1.29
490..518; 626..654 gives 1.06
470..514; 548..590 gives 0.83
